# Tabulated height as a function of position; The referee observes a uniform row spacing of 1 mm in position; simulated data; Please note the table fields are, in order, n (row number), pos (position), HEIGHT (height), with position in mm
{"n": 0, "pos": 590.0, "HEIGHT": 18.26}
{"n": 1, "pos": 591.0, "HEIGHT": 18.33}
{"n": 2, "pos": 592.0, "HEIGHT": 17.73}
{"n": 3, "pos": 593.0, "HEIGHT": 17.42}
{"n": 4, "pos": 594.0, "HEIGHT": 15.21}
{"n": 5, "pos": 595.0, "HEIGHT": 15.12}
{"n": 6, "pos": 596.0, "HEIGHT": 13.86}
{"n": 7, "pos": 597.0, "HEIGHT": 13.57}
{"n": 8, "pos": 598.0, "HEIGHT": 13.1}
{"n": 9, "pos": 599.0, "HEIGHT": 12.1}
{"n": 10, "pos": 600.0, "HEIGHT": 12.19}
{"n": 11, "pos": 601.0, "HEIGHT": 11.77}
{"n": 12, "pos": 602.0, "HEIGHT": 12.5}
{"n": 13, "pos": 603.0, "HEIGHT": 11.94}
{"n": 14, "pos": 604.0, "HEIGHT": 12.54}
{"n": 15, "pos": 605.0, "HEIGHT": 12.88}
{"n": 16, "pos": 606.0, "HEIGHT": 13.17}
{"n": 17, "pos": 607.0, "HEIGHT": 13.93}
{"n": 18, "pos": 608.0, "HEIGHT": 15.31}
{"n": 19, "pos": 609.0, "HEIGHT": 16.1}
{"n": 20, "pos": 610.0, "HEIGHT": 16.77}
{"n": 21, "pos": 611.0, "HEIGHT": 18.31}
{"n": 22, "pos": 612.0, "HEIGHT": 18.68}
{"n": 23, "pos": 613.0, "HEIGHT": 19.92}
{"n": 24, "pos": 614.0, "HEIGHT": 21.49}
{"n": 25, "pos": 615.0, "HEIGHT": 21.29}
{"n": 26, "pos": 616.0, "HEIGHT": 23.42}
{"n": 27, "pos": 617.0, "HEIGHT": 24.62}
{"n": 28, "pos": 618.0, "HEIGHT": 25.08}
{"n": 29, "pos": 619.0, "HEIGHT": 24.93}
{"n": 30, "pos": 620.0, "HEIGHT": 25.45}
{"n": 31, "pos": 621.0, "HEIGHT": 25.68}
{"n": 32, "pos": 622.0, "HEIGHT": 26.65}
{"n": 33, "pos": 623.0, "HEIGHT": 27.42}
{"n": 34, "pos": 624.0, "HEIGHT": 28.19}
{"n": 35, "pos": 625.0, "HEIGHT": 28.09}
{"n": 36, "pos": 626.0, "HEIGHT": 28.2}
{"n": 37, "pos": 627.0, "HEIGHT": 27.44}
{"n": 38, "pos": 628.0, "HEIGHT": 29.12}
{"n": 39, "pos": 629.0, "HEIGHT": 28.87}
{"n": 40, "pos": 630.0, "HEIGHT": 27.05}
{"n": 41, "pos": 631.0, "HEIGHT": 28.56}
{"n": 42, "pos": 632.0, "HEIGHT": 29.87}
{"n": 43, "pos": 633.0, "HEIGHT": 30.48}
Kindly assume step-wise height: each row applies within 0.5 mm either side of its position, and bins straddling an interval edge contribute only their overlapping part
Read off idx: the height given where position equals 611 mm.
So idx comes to 18.31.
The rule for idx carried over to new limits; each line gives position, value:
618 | 25.08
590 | 18.26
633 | 30.48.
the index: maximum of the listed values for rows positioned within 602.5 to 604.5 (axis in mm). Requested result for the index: 12.54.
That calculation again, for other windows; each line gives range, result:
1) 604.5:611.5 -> 18.31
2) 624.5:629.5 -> 29.12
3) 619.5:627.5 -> 28.2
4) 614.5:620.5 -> 25.45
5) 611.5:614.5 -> 21.49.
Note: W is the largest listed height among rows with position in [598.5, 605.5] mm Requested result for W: 12.88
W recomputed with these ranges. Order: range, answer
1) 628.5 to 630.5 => 28.87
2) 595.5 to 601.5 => 13.86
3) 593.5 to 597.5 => 15.21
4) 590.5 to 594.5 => 18.33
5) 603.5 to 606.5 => 13.17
